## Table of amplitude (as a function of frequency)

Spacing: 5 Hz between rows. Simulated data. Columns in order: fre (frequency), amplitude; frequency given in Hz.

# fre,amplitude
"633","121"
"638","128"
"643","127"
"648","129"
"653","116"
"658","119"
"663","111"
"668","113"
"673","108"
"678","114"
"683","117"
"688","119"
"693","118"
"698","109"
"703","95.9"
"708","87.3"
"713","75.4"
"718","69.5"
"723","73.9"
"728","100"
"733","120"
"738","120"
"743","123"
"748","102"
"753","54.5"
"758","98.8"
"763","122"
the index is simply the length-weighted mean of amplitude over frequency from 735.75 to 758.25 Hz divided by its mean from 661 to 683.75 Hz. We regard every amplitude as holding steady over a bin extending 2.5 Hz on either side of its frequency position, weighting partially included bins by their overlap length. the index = 0.89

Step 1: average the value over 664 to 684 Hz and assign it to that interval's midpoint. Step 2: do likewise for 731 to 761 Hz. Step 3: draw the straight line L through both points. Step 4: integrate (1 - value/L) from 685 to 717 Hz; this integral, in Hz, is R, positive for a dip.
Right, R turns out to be 2.8 Hz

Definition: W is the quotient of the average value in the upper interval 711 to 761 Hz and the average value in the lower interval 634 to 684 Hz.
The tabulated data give 0.8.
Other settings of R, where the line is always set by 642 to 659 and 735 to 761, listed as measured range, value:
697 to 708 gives 1.3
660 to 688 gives 1.0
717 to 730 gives 3.0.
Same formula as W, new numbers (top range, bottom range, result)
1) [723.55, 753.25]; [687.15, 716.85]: 1.07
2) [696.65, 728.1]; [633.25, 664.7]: 0.70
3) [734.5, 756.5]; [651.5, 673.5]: 0.89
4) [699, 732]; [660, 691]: 0.76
